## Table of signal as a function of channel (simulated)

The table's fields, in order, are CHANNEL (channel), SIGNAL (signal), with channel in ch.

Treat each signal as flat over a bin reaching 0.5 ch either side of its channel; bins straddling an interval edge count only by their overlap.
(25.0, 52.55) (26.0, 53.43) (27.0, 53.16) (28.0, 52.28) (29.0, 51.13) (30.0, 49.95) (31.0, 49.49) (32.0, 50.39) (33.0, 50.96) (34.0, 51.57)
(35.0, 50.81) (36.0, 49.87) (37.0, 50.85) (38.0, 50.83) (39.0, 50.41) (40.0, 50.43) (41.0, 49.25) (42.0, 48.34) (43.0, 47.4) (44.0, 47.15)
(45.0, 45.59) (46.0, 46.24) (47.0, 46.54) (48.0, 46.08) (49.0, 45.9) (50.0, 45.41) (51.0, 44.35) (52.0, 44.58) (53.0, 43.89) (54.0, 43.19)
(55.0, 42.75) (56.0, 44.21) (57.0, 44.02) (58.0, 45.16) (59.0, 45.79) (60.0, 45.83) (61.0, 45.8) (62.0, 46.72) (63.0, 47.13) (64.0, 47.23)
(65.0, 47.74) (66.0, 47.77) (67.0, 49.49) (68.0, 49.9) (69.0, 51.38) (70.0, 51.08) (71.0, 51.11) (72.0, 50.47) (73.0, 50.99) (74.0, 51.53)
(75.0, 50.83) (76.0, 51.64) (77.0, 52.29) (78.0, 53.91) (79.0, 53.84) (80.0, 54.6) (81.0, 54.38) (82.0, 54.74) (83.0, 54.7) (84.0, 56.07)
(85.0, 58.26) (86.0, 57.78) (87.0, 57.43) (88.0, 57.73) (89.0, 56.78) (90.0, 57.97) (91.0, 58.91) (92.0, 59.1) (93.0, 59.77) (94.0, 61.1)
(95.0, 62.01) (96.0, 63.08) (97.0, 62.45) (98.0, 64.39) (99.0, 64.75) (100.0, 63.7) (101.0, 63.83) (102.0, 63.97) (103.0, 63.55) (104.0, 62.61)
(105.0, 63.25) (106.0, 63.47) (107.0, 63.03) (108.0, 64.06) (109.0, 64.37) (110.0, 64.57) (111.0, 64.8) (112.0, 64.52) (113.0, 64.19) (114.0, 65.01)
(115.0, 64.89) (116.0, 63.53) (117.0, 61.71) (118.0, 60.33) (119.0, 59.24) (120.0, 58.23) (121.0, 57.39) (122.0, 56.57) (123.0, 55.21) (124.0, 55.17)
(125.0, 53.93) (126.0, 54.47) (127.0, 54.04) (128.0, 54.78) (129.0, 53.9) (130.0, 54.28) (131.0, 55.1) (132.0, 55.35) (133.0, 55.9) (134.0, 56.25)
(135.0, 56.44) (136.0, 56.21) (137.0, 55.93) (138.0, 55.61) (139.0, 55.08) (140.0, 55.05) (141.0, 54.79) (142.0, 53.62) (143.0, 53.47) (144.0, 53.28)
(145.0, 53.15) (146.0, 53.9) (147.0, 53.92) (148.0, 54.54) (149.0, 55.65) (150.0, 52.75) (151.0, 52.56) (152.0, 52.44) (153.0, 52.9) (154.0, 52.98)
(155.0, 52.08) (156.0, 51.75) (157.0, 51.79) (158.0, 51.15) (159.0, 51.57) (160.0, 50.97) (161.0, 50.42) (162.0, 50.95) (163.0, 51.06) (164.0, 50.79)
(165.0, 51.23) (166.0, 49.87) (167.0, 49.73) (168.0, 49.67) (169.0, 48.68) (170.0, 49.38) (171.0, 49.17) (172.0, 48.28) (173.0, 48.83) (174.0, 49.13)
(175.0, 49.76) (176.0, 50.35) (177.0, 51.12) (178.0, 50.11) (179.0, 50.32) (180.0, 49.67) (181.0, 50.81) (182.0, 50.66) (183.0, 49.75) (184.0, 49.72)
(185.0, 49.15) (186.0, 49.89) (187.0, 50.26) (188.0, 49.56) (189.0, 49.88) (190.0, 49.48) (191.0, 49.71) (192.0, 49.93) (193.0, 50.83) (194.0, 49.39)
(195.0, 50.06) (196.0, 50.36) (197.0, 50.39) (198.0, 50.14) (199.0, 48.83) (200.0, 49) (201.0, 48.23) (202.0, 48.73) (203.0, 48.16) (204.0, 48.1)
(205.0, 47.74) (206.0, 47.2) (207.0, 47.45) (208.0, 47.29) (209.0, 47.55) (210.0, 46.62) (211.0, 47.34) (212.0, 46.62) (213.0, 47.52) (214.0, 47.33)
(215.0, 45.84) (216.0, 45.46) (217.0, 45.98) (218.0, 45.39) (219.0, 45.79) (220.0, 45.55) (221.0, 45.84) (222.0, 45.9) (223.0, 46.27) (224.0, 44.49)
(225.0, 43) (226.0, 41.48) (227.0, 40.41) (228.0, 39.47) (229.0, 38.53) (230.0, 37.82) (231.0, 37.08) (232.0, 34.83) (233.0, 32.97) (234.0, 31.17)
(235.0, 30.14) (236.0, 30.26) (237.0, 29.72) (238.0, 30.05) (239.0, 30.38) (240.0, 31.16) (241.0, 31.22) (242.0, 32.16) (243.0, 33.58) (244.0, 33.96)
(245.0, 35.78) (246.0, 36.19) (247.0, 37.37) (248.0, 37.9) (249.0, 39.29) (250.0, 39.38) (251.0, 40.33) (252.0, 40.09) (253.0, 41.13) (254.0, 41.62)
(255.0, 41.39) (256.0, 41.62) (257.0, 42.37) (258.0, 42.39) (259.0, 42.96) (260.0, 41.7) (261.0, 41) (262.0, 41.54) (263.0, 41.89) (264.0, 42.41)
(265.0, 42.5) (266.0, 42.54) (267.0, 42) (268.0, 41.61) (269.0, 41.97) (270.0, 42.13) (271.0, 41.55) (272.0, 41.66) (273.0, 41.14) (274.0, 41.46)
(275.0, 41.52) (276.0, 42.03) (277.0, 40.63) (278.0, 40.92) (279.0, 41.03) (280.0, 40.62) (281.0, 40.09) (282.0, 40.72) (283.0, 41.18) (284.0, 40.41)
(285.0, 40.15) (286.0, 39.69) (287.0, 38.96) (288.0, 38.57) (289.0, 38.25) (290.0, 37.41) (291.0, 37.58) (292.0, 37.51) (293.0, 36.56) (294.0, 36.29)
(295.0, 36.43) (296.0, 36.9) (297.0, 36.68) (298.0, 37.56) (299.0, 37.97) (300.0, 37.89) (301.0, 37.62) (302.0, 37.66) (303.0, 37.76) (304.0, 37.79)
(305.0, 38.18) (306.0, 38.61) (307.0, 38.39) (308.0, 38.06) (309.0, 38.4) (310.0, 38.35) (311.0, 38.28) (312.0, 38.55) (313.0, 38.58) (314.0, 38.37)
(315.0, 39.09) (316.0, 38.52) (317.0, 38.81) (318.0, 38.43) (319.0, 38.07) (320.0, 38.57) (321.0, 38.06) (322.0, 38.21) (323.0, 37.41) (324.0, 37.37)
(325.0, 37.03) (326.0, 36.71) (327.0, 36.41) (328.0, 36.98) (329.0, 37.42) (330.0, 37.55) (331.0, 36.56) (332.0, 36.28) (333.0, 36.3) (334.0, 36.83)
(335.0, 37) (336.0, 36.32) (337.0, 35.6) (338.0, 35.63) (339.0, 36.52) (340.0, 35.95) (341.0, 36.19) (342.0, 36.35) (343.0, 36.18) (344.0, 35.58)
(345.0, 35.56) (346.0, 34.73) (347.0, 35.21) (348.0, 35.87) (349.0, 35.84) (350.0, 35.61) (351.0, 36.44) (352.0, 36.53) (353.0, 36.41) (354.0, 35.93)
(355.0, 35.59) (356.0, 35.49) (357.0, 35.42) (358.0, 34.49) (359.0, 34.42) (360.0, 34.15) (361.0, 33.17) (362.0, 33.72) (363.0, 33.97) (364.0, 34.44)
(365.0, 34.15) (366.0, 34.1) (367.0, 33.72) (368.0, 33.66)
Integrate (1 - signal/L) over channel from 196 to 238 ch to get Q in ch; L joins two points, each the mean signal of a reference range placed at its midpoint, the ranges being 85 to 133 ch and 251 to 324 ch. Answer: 3.82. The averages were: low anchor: 60.2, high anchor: 39.6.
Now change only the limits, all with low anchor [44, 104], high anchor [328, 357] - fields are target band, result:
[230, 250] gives 4.11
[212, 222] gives -0.52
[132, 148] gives -2.07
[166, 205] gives -3.27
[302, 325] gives -0.20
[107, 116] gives -2.52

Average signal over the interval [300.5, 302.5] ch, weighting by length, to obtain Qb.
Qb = 37.6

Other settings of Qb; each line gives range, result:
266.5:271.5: 41.9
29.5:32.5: 49.9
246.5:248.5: 37.6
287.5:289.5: 38.4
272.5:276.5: 41.5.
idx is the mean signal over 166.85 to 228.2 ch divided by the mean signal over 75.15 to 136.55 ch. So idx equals 0.82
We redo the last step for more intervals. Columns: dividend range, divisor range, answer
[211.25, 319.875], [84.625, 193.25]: 0.71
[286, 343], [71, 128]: 0.64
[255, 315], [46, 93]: 0.79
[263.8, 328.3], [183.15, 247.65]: 0.90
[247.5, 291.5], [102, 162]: 0.72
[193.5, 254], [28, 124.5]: 0.77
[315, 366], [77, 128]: 0.61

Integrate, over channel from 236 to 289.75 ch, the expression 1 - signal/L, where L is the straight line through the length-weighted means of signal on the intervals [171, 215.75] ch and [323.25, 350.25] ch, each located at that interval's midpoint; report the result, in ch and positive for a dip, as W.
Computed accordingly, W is 4.40 ch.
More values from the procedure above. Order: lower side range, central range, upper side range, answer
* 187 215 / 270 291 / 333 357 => 0.6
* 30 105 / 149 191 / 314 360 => -3.9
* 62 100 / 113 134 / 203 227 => -2.2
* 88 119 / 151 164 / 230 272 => 0.4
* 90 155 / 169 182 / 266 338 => 0.7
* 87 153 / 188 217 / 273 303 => 0.3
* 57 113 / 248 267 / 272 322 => 0.3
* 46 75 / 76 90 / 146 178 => -2.2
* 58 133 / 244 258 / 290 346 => 1.2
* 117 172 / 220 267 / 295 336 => 6.2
